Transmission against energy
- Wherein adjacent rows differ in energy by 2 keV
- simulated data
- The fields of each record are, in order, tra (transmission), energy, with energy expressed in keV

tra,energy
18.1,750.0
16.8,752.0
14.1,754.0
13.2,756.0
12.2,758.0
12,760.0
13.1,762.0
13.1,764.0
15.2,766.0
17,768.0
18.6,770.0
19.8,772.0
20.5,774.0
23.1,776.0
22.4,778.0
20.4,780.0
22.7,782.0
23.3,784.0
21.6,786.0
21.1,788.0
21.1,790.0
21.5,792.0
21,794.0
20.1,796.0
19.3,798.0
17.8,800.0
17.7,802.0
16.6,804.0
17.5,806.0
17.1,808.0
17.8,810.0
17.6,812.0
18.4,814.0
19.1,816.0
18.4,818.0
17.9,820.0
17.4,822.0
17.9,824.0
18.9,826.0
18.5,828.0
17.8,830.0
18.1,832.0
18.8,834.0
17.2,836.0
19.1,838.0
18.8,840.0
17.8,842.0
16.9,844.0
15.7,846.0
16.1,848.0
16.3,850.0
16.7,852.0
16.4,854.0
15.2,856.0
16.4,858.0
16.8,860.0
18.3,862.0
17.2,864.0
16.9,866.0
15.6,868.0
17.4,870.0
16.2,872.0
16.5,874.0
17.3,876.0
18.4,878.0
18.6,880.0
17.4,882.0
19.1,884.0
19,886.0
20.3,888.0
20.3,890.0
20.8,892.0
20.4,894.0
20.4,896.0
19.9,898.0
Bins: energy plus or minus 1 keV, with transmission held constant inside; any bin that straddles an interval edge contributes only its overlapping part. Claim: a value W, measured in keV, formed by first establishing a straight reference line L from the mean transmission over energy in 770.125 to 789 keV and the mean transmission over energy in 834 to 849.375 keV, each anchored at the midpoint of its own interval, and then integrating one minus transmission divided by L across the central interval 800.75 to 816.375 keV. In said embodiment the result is 1.5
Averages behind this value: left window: 21.5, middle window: 17.7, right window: 17.4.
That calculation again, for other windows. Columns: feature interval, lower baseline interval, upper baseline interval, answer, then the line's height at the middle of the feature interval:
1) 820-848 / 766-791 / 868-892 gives 2.2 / 19.4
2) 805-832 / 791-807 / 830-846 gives 0.6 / 18.4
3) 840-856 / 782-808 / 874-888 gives 2.0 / 18.9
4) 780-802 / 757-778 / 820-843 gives -4.5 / 17.3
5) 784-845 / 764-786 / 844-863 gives -1.6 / 18.2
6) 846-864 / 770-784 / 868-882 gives 1.6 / 18.1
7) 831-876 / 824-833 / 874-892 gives 3.6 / 18.5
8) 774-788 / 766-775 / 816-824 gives -2.7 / 18.4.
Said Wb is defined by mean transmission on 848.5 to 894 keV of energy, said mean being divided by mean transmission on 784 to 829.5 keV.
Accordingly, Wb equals 0.9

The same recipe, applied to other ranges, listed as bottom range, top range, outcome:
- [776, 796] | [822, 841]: 0.84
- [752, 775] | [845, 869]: 1.07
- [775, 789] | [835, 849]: 0.79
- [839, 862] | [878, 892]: 1.15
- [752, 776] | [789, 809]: 1.21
